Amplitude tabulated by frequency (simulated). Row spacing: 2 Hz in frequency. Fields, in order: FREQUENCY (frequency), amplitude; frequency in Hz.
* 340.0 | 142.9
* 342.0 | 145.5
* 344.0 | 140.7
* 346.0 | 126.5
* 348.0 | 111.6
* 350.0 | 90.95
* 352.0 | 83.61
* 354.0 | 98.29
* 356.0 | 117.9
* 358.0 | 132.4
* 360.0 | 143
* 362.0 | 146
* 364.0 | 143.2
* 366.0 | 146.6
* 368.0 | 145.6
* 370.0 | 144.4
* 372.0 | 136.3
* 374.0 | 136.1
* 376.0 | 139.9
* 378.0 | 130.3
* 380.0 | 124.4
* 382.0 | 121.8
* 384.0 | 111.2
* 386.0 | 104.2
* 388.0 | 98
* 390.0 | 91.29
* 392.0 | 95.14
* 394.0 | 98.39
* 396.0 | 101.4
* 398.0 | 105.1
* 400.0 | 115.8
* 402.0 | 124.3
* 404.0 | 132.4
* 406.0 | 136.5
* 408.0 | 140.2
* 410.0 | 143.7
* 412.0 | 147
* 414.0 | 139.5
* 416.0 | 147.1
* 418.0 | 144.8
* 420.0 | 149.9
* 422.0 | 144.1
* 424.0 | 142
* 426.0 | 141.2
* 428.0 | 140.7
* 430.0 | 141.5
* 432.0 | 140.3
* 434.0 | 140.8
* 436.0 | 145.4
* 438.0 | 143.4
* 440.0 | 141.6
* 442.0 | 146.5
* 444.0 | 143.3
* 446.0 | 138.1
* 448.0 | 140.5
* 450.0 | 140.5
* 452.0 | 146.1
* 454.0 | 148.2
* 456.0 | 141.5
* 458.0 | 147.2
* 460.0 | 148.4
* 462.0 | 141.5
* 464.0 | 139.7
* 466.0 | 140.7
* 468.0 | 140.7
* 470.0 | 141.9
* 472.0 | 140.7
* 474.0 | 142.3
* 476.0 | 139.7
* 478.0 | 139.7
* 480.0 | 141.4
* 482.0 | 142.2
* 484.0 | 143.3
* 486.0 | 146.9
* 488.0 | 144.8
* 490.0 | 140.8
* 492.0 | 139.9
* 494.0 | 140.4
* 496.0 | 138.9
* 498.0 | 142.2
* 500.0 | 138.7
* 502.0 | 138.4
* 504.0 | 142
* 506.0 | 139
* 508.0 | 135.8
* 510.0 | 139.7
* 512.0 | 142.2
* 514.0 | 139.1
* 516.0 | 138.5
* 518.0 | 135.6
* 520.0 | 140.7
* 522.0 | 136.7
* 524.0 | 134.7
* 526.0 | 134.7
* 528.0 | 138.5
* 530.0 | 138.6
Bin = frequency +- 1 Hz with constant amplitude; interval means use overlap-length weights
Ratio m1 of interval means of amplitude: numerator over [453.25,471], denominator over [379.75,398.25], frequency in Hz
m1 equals 1.37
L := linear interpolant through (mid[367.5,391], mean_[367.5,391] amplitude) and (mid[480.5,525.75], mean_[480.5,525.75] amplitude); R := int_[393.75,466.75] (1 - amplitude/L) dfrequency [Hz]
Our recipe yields -4.67 Hz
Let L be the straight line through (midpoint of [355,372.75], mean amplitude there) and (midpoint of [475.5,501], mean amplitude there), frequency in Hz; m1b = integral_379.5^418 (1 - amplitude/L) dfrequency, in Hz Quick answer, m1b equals 5.40 Hz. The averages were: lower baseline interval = 140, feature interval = 120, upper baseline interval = 141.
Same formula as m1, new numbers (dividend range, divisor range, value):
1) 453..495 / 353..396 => 1.15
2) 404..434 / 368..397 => 1.21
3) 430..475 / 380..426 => 1.14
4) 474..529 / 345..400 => 1.17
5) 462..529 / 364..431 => 1.08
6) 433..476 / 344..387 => 1.13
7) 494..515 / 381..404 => 1.30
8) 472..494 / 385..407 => 1.30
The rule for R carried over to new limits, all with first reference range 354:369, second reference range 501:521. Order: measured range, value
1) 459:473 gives -0.4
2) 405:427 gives -0.9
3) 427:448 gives -0.6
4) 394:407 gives 1.9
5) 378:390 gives 2.2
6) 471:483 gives -0.2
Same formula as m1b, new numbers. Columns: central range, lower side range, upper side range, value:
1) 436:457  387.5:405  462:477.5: -2.1 Hz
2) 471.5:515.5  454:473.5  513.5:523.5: -0.2 Hz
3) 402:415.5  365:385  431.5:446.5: -0.1 Hz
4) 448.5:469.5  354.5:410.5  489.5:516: -1.4 Hz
